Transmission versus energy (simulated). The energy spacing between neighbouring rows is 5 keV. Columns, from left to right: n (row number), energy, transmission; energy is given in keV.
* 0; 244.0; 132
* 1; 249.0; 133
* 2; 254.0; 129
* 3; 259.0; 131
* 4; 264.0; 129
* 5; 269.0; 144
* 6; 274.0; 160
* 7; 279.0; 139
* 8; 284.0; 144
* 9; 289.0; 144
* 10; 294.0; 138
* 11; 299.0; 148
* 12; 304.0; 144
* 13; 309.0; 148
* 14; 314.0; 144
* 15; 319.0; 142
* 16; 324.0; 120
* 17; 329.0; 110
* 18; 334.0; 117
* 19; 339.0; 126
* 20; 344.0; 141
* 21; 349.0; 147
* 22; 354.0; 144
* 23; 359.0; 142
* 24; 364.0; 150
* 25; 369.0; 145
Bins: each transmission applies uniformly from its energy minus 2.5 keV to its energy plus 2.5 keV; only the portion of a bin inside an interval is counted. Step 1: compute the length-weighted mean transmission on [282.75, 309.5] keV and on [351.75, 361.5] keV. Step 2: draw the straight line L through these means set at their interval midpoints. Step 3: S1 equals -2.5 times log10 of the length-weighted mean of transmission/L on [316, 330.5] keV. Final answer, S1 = 0.14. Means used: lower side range 144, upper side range 143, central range 126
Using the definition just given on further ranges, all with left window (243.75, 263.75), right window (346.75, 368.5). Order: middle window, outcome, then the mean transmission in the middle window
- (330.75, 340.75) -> 0.18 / 120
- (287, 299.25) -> -0.05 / 142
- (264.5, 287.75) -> -0.09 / 145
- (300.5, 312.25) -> -0.06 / 146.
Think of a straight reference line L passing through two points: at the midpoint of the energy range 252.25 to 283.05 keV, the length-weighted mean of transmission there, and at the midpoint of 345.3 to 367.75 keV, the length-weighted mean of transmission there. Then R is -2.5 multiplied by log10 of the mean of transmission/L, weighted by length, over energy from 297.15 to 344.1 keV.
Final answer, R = 0.074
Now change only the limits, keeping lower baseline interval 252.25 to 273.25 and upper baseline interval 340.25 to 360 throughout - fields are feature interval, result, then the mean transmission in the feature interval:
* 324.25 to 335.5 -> 0.225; 114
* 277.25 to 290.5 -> -0.040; 142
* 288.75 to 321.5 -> -0.039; 144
